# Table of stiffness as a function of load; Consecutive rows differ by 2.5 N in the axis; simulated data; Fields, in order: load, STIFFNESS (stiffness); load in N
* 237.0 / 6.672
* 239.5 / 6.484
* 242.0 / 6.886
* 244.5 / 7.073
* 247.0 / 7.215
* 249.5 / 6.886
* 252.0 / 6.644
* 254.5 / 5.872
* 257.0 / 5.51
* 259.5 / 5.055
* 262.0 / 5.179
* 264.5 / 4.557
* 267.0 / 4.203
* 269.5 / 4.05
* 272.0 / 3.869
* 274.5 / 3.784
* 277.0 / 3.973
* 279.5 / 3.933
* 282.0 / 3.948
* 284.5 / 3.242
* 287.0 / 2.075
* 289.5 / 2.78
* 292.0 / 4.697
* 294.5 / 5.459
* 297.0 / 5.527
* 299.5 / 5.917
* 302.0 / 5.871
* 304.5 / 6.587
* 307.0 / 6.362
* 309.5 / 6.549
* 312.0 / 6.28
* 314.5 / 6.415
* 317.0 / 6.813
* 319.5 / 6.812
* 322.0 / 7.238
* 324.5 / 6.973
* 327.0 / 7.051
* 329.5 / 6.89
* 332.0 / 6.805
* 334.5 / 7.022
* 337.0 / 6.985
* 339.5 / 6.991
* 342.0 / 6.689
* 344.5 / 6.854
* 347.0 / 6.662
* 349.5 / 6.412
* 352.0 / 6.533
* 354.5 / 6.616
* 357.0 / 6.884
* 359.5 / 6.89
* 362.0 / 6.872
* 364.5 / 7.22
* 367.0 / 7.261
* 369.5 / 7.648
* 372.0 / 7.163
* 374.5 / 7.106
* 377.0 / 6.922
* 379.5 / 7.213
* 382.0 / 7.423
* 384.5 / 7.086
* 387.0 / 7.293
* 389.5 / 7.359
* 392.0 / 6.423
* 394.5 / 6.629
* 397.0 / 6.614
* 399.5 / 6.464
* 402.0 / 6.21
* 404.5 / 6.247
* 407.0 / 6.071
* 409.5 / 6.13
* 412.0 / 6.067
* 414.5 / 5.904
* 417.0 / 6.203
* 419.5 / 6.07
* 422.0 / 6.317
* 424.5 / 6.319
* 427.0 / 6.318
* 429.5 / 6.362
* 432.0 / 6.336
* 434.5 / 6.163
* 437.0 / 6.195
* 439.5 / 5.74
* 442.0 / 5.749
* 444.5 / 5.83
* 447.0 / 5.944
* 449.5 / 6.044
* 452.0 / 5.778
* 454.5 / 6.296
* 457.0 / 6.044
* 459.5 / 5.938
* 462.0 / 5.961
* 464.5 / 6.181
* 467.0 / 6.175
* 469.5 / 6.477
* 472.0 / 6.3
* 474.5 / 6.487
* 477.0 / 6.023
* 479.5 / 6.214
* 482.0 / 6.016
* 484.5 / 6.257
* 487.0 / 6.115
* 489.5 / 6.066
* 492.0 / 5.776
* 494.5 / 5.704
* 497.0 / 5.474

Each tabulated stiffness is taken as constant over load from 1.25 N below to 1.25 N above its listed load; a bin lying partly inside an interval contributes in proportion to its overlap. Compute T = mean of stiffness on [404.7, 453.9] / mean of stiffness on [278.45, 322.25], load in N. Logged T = 1.1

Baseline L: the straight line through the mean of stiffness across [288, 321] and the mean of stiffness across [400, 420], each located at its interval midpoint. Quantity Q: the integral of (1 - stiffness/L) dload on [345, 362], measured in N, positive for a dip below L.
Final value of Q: -2.0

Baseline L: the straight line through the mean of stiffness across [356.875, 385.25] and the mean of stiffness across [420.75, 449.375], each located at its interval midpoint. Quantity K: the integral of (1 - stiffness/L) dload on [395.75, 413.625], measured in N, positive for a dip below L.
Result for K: 1.0 N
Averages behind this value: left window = 7.15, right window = 6.11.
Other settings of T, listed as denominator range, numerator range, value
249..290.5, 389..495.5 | 1.40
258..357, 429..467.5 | 1.07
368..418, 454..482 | 0.92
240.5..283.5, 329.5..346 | 1.32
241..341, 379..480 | 1.12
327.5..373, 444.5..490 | 0.89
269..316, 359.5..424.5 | 1.39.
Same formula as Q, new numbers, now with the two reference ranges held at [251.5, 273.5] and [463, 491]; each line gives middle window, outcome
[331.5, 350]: -4.9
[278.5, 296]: 4.5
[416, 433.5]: -1.1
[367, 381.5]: -4.2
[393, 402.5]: -1.3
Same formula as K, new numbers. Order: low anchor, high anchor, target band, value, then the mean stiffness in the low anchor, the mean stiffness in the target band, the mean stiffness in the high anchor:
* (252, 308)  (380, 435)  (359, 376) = -3.63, 4.69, 7.17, 6.47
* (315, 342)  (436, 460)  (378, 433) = -1.74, 6.93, 6.51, 5.95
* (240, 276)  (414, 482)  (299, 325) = -3.93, 5.49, 6.53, 6.13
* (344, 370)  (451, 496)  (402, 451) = 2.33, 6.88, 6.11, 6.1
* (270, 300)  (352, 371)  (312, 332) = -4.94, 4.05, 6.84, 7.02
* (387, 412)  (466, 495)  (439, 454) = 0.98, 6.48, 5.88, 6.14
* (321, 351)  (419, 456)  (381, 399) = -1.35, 6.88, 6.95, 6.1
